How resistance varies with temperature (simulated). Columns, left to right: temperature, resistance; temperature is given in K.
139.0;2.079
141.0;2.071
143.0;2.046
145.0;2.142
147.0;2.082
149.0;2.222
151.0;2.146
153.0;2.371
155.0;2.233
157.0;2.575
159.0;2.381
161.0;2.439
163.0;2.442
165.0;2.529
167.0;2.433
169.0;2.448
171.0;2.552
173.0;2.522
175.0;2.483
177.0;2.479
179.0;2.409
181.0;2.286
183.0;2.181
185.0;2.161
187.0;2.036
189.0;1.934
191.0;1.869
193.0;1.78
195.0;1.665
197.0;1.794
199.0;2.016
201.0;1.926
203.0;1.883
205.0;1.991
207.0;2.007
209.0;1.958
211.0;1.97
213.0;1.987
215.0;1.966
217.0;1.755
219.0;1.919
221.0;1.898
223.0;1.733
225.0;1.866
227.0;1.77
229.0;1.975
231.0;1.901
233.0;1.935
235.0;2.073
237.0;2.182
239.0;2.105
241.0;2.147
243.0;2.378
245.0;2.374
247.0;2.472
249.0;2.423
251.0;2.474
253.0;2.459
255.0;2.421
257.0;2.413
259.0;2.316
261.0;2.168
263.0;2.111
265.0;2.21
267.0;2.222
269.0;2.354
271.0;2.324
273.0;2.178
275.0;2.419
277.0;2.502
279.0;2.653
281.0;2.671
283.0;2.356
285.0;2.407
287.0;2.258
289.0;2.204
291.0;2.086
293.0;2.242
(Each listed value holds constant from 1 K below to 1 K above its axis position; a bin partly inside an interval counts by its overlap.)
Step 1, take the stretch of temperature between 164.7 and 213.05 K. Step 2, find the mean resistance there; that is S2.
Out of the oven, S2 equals 2.13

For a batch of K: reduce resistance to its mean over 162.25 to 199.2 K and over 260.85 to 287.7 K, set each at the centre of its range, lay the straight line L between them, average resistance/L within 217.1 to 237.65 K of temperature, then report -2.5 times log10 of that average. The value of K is 0.192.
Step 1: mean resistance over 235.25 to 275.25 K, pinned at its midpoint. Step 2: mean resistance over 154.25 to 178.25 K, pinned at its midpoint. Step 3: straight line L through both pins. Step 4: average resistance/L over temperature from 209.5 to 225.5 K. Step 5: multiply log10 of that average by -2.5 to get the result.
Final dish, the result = 0.25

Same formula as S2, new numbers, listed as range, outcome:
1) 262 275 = 2.25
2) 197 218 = 1.94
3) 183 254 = 2.02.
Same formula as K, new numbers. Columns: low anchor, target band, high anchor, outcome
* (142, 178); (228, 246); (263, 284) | 0.12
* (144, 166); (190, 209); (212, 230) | 0.07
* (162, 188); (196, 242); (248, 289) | 0.22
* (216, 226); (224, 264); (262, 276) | -0.08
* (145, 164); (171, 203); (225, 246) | 0.05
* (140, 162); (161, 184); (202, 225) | -0.14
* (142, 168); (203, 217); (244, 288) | 0.19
